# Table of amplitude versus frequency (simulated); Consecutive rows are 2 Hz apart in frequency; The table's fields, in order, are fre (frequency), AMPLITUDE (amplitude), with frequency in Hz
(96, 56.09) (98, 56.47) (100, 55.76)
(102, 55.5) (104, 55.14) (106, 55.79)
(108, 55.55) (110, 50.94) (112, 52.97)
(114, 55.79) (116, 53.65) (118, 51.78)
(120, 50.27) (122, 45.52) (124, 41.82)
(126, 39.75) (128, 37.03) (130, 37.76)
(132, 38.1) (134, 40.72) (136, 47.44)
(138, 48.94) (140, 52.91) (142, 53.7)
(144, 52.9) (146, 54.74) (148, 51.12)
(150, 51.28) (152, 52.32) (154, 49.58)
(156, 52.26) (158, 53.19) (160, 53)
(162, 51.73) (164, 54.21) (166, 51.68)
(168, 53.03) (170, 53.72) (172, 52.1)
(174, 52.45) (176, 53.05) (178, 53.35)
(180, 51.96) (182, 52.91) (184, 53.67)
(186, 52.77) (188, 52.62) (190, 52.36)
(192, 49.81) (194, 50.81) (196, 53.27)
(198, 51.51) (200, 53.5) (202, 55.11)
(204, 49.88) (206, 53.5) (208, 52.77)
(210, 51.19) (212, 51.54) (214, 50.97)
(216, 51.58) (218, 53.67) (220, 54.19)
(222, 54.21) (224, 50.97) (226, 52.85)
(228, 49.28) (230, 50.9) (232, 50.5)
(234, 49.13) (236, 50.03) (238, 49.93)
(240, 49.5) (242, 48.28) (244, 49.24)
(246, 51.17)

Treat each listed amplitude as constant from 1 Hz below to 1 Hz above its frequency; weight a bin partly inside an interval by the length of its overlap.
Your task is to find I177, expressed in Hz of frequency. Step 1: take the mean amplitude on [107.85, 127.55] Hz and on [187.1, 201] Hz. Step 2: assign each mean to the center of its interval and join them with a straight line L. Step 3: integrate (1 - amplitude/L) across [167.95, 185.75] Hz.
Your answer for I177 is -0.54 Hz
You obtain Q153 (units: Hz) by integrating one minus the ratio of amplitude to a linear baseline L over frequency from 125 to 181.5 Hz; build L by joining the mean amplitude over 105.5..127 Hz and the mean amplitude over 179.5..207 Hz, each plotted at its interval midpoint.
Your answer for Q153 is 1.6 Hz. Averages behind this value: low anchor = 50.2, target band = 49.8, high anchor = 52.4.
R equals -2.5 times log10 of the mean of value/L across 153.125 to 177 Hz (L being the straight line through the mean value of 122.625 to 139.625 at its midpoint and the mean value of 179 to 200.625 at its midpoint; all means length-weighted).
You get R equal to -0.10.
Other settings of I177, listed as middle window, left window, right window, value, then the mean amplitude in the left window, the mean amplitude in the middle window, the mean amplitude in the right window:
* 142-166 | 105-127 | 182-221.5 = -0.5 Hz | 50.3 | 52.4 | 52.4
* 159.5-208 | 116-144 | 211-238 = -3.6 Hz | 45.6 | 52.6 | 51.5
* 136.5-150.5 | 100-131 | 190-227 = -0.5 Hz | 49.5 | 52.1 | 52.3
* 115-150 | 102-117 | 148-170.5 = 4.1 Hz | 54.3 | 47.1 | 52.3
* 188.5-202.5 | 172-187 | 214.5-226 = 0.2 Hz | 52.8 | 52.2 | 52.8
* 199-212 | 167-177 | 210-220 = -0.1 Hz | 52.9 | 52.6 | 52.1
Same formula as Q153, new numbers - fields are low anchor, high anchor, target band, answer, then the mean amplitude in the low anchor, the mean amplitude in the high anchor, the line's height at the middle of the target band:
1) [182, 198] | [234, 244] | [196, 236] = -1.0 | 52.2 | 49.4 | 50.7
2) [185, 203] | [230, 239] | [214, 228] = -0.5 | 52.4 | 50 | 50.8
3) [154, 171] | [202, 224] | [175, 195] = 0.1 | 52.7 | 52.4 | 52.5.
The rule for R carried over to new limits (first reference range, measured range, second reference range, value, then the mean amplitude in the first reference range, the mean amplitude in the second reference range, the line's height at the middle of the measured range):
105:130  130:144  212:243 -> 0.056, 48.8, 51.1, 49.2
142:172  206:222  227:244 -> -0.043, 52.5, 49.7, 50.4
